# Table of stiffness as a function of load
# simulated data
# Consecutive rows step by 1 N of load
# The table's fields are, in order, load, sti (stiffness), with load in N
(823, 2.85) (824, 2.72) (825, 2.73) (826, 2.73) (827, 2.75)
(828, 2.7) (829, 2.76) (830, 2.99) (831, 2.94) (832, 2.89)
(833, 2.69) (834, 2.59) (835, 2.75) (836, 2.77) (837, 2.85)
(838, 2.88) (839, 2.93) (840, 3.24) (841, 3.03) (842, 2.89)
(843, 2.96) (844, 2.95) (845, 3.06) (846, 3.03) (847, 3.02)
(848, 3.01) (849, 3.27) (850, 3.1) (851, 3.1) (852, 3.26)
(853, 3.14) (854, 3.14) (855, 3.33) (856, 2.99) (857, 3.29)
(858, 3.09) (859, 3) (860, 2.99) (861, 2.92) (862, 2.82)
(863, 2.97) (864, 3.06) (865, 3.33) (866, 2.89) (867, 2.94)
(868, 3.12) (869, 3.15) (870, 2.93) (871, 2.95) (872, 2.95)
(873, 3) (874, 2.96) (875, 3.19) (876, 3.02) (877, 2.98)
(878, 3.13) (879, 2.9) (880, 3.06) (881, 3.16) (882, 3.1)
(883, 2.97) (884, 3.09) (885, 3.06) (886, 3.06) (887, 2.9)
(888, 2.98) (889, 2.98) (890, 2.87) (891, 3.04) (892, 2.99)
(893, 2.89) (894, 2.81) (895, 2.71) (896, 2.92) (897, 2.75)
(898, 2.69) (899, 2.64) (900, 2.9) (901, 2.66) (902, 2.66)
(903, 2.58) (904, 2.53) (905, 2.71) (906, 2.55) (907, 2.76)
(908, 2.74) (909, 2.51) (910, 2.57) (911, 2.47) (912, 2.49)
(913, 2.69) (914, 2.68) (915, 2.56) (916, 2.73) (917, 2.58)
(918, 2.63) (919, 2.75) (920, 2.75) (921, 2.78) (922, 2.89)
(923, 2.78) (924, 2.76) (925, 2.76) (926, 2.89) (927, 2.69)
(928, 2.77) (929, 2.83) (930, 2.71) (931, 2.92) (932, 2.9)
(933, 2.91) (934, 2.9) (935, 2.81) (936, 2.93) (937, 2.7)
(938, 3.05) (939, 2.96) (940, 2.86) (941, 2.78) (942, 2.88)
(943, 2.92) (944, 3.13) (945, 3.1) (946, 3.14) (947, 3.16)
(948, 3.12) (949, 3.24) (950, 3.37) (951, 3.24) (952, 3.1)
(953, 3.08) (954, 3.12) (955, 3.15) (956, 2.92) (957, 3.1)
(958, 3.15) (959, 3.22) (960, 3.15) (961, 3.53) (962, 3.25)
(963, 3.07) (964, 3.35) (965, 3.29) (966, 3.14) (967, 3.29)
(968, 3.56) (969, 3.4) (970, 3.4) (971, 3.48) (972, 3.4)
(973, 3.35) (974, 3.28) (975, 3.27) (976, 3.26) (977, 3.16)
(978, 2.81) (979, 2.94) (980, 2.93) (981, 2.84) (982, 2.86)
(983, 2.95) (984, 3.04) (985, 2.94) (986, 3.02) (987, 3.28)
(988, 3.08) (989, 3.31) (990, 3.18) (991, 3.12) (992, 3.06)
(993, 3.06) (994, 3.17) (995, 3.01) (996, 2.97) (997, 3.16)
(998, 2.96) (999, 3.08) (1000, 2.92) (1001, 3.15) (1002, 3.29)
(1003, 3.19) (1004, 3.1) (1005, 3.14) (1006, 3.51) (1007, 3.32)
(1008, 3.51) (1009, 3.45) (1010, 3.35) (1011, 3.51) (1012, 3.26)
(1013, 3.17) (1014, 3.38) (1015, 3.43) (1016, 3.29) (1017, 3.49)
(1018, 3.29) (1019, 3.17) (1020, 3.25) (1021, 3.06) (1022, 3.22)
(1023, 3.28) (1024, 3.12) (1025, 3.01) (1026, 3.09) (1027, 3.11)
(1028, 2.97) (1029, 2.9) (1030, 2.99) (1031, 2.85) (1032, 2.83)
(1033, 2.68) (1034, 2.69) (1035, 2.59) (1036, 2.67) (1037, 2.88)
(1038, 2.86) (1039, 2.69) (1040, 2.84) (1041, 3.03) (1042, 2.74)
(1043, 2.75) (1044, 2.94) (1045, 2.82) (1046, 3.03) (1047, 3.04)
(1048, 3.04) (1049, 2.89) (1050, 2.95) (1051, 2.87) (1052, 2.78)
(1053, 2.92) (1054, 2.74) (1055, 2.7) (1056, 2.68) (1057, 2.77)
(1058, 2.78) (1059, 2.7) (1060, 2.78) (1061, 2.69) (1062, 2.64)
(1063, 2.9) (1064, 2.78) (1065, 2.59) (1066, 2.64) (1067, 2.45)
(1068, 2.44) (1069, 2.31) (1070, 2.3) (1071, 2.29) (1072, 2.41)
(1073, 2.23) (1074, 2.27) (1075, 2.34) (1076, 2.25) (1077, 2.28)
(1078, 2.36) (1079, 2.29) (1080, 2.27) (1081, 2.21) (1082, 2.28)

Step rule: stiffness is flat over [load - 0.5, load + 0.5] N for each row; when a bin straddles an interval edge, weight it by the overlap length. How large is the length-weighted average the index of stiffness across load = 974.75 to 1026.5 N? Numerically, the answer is 3.16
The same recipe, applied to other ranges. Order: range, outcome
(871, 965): 2.91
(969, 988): 3.13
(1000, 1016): 3.3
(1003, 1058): 3.03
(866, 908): 2.91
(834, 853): 3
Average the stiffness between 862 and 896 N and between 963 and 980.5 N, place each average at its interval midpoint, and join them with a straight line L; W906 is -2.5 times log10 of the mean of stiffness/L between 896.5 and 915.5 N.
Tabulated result 0.17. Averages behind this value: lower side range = 3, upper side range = 3.25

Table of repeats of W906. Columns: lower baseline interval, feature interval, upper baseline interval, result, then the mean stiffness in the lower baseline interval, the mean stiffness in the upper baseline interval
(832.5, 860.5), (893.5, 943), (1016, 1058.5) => 0.09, 3.01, 2.93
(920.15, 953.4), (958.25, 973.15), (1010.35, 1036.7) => -0.11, 2.94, 3.09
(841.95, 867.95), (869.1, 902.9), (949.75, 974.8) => 0.07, 3.06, 3.25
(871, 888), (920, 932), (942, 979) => 0.12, 3.03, 3.21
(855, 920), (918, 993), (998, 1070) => -0.05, 2.88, 2.97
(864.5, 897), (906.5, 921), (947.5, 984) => 0.16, 3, 3.19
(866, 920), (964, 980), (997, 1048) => -0.10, 2.84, 3.08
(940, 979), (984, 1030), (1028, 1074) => -0.08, 3.19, 2.73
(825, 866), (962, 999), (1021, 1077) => -0.12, 2.98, 2.76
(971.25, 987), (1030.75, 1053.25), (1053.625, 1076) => -0.06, 3.08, 2.56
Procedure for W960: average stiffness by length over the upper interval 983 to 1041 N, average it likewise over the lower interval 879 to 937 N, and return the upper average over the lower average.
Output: 1.1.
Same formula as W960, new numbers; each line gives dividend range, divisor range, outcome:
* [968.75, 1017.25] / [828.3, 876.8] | 1.06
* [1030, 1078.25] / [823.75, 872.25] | 0.90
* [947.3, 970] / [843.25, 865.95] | 1.05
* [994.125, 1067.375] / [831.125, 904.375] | 1.01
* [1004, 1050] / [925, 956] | 1.03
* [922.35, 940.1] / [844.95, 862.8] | 0.92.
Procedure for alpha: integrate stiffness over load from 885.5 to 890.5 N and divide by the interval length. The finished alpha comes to 2.96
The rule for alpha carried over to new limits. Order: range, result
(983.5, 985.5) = 2.99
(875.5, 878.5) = 3.04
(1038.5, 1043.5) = 2.81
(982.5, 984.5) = 3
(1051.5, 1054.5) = 2.81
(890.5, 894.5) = 2.93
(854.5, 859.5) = 3.14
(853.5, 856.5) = 3.15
